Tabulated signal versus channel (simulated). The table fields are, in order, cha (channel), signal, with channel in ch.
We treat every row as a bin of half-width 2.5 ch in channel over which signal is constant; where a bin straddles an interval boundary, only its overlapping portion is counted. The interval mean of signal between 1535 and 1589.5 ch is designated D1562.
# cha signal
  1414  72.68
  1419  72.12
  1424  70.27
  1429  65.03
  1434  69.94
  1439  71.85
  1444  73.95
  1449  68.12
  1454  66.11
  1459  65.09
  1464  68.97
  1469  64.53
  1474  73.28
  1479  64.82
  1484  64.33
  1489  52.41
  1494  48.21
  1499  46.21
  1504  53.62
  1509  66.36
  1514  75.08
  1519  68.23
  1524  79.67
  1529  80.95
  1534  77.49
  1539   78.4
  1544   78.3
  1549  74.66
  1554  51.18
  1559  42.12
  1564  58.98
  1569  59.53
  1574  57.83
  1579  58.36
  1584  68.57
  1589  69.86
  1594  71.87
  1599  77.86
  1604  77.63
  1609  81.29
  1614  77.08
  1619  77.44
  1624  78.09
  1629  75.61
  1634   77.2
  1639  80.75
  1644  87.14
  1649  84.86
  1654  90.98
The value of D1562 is 63.6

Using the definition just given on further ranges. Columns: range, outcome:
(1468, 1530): 64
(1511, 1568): 69.3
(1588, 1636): 76.6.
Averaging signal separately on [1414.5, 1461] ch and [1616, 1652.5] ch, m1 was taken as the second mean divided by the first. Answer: 1.16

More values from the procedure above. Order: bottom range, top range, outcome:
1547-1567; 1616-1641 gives 1.38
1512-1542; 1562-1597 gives 0.83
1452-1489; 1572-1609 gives 1.06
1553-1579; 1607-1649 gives 1.46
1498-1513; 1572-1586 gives 1.05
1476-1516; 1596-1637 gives 1.32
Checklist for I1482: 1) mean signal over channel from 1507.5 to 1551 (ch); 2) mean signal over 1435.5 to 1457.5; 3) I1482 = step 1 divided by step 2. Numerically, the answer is 1.08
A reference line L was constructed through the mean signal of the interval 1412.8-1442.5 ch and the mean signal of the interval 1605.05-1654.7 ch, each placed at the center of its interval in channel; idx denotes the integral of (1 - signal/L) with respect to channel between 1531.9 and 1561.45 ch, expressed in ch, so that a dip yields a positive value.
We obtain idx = 3.6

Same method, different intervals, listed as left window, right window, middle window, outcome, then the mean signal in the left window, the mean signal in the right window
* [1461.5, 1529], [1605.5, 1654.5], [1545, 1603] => 8.1 ch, 64.2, 80.6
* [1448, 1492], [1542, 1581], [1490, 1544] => -4.6 ch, 65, 59.9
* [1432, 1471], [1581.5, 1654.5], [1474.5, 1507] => 6.7 ch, 68.6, 78.1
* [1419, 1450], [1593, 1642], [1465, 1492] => 3.0 ch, 70.1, 77.8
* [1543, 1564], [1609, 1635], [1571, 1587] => 1.2 ch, 60.1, 77.5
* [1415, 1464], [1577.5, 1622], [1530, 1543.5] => -1.2 ch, 69.3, 73.7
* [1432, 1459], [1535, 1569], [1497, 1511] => 2.4 ch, 69.5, 64.2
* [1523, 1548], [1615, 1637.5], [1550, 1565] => 5.0 ch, 78.7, 77.2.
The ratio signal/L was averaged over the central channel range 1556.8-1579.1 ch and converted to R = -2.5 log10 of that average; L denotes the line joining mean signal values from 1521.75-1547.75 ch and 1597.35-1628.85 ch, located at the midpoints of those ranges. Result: 0.38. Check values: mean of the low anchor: 78.7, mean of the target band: 55.2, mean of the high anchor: 78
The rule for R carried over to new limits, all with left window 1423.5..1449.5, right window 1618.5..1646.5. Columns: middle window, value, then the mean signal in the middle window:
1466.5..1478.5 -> 0.05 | 68.2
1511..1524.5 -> 0.01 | 73.2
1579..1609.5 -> 0.07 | 72.7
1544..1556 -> 0.14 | 66.6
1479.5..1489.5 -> 0.19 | 60.9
